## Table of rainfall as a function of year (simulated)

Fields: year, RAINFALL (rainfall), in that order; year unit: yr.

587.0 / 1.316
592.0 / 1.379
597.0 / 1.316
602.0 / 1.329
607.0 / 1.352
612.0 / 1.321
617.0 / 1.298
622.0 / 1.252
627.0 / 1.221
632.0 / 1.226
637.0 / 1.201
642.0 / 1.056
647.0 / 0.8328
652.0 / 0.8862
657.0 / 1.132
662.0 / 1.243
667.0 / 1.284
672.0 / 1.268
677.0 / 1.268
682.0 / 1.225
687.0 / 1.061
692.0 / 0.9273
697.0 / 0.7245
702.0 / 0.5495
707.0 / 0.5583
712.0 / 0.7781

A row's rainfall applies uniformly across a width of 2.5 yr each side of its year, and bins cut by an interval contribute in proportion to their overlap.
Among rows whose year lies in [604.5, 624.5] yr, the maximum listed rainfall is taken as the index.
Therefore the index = 1.352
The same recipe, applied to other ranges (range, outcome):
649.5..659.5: 1.132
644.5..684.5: 1.284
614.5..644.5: 1.298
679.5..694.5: 1.225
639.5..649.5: 1.056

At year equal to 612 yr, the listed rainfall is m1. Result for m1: 1.321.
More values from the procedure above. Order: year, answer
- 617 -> 1.298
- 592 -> 1.379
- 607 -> 1.352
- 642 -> 1.056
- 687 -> 1.061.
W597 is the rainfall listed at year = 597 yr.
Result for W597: 1.316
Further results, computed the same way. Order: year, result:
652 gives 0.8862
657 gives 1.132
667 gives 1.284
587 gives 1.316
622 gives 1.252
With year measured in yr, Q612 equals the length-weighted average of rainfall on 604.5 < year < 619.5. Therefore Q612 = 1.32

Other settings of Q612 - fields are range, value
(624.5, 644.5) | 1.18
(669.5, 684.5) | 1.25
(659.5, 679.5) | 1.27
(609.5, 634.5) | 1.26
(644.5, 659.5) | 0.95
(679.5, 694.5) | 1.07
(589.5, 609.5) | 1.34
